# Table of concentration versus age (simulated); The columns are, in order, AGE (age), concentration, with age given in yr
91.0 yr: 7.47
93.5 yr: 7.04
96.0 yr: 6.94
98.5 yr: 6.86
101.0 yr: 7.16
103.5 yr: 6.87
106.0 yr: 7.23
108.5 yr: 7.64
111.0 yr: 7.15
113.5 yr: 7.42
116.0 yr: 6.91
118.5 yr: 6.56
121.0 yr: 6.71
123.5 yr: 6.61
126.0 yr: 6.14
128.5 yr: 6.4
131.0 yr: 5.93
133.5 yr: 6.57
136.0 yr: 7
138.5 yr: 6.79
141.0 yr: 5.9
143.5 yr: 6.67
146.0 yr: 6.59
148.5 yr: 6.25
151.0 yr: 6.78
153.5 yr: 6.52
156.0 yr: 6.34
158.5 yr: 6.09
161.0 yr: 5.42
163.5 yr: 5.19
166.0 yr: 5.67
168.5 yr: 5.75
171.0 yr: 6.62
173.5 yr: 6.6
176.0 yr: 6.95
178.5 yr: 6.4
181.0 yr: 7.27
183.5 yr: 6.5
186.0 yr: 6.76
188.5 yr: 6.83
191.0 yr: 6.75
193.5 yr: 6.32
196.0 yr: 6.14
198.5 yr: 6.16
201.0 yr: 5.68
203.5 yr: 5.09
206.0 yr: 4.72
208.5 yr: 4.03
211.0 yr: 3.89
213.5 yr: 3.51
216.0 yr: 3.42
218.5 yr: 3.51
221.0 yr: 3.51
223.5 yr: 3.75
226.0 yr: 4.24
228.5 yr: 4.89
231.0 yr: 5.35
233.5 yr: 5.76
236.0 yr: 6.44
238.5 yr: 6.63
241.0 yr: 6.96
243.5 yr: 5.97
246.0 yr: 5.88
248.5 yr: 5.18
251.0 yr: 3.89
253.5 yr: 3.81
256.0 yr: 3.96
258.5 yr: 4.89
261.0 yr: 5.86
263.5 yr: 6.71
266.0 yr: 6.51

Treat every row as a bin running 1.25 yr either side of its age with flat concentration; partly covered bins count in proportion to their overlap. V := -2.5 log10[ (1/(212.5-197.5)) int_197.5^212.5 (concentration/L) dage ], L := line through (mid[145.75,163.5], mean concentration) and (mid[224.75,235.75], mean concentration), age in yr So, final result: 0.13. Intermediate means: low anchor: 6.19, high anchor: 5.19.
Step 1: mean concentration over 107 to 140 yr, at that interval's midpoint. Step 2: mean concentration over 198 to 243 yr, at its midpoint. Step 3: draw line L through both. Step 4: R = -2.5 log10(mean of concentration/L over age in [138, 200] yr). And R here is -0.09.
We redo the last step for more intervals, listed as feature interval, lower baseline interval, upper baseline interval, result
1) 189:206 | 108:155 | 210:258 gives -0.099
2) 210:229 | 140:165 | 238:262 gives 0.410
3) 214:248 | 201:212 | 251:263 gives -0.096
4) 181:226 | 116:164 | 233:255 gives 0.155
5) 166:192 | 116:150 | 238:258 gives -0.107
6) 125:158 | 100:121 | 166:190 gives 0.067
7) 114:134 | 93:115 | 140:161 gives 0.048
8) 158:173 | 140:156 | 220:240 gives 0.063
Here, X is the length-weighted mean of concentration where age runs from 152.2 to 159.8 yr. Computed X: 6.31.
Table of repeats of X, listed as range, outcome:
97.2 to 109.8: 7.15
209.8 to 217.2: 3.61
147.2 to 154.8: 6.52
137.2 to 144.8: 6.46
